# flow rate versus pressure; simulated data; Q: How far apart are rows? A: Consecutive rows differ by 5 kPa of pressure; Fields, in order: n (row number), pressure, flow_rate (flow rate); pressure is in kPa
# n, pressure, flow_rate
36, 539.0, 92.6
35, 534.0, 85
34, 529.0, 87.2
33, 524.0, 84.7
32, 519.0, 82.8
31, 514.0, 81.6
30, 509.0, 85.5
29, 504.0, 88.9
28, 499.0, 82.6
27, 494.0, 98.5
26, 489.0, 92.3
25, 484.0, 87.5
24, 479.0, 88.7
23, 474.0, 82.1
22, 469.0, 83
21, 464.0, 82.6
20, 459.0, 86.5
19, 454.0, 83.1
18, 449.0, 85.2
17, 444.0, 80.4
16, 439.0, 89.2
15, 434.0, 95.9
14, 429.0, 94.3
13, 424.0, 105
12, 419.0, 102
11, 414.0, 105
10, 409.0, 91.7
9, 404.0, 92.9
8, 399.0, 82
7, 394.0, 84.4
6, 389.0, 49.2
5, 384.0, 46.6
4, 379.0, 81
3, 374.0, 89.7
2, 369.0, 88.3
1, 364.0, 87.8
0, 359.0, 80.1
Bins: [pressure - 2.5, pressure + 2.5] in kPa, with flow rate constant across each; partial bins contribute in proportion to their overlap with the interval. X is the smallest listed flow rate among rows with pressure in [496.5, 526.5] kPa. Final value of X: 81.6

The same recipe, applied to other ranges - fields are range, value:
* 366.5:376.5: 88.3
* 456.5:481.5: 82.1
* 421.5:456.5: 80.4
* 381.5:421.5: 46.6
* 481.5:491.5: 87.5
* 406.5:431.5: 91.7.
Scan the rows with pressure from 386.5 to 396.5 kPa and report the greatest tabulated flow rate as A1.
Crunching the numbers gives 84.4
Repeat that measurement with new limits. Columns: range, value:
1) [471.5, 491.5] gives 92.3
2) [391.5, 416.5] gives 105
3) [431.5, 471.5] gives 95.9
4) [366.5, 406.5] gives 92.9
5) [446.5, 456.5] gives 85.2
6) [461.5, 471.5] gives 83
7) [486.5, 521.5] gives 98.5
